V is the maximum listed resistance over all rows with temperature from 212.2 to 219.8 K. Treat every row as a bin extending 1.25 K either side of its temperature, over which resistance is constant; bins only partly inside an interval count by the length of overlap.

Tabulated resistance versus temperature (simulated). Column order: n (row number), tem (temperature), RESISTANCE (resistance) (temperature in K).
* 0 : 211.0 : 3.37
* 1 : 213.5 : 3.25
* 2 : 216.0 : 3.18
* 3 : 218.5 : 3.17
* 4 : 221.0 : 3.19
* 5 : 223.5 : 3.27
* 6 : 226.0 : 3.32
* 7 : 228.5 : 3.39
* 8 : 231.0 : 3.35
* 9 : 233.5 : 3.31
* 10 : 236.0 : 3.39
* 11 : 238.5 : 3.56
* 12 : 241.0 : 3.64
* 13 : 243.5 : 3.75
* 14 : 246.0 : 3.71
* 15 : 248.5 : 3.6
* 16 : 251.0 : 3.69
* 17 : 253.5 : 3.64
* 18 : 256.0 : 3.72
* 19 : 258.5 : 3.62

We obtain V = 3.25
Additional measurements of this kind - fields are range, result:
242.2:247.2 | 3.75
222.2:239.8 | 3.56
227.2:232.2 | 3.39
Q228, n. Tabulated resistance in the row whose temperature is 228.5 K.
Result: 3.39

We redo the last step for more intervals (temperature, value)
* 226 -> 3.32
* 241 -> 3.64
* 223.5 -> 3.27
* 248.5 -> 3.6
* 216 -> 3.18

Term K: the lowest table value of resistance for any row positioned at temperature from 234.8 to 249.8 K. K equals 3.39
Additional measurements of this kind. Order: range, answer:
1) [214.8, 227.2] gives 3.17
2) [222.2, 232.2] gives 3.27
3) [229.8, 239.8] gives 3.31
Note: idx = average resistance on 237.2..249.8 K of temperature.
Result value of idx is 3.65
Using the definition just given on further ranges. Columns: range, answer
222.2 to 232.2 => 3.33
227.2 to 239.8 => 3.4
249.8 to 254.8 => 3.67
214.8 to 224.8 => 3.2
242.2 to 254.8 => 3.68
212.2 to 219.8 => 3.2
